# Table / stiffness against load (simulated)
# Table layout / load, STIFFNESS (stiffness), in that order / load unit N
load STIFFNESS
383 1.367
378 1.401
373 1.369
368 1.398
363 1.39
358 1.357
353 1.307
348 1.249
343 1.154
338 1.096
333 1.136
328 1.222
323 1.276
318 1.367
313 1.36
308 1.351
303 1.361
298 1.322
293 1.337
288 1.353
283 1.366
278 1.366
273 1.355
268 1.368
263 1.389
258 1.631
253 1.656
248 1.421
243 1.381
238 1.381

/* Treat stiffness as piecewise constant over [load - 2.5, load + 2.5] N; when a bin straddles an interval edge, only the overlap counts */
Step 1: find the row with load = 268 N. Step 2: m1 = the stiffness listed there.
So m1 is 1.368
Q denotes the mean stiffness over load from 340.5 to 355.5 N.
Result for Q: 1.24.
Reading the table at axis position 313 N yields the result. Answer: 1.36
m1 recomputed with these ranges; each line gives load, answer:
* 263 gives 1.389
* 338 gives 1.096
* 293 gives 1.337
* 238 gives 1.381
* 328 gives 1.222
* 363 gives 1.39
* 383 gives 1.367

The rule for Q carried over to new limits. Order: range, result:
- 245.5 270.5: 1.49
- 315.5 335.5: 1.25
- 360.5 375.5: 1.39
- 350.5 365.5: 1.35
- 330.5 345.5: 1.13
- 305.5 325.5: 1.34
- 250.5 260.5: 1.64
